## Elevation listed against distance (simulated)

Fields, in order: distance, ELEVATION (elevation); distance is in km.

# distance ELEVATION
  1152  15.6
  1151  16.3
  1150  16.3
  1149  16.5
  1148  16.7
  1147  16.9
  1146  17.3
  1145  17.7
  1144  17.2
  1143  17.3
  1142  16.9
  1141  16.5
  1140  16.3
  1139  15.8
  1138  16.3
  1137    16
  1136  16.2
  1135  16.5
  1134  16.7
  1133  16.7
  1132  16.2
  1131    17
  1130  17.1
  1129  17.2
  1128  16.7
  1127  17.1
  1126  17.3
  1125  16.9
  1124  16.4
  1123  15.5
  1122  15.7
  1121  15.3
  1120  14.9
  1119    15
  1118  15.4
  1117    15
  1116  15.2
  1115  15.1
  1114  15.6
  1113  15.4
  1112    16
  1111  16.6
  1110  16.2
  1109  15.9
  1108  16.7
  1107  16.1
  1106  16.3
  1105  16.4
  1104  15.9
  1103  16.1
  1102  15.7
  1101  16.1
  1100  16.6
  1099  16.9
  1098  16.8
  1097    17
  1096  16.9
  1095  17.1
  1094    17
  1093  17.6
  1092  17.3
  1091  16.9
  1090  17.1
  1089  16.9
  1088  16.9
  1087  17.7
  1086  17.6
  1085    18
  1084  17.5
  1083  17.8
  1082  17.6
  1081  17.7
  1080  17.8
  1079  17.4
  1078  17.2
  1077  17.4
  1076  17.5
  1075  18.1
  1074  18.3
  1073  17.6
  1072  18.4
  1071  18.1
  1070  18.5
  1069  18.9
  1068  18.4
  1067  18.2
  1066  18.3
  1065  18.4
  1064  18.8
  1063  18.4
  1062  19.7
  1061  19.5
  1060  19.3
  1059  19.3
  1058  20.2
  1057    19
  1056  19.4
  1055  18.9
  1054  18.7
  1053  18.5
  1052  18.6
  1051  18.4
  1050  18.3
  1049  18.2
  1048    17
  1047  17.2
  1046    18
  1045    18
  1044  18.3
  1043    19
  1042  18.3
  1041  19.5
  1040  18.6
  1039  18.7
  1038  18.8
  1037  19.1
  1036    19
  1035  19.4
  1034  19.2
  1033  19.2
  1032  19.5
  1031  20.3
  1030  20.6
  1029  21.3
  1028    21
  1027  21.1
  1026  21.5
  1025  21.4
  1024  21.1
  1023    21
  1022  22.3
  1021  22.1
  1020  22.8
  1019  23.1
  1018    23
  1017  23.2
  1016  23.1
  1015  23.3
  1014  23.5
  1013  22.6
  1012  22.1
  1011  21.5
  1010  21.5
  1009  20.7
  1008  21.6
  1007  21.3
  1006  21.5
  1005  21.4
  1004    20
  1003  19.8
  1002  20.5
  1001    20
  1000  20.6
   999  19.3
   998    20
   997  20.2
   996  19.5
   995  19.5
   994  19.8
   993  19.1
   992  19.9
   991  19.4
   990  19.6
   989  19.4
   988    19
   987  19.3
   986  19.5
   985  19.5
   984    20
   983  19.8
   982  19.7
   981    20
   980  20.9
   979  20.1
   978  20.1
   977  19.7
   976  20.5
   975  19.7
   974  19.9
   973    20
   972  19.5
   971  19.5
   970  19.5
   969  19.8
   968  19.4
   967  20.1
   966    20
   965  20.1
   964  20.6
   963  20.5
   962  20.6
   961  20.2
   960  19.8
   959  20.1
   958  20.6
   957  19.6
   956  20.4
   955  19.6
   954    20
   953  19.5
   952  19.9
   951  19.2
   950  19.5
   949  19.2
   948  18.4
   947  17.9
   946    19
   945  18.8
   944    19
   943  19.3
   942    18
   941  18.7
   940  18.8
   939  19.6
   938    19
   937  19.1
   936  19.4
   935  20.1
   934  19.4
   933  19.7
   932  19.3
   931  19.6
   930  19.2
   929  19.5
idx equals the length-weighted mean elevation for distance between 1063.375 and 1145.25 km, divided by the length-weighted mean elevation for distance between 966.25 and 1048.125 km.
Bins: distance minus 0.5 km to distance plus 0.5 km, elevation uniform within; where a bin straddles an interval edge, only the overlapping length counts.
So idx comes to 0.83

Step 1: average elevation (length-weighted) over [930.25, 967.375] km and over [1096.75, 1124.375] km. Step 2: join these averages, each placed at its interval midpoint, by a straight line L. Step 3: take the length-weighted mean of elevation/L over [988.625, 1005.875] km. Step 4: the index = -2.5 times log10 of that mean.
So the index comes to -0.08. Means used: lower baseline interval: 19.5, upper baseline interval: 15.9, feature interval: 19.9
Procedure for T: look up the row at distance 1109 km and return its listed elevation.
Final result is 15.9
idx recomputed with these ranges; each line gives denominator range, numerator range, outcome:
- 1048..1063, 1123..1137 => 0.88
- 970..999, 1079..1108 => 0.86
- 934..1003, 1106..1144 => 0.82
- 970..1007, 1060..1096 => 0.90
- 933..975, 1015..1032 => 1.11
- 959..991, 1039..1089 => 0.92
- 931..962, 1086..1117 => 0.85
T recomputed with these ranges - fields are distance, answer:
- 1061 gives 19.5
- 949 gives 19.2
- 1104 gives 15.9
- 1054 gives 18.7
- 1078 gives 17.2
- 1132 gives 16.2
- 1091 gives 16.9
